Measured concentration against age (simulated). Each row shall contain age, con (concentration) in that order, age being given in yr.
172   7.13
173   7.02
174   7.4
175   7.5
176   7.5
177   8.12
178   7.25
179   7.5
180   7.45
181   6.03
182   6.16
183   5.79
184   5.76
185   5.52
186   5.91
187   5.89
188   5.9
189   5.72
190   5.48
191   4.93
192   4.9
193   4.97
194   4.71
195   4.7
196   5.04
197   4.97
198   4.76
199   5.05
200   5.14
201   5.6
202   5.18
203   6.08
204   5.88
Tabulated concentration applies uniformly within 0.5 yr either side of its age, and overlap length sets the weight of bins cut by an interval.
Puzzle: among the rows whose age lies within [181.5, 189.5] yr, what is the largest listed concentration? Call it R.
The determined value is 6.16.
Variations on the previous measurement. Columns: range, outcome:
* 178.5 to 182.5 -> 7.5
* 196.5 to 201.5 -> 5.6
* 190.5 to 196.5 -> 5.04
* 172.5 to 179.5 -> 8.12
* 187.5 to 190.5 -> 5.9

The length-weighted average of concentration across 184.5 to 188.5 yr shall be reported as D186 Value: 5.8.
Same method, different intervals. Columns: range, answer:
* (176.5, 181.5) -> 7.27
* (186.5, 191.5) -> 5.58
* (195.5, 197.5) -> 5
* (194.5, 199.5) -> 4.9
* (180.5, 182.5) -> 6.1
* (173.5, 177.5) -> 7.63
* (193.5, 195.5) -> 4.71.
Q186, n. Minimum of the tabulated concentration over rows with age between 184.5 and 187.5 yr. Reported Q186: 5.52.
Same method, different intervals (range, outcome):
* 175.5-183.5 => 5.79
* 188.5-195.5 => 4.7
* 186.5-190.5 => 5.48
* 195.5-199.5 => 4.76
